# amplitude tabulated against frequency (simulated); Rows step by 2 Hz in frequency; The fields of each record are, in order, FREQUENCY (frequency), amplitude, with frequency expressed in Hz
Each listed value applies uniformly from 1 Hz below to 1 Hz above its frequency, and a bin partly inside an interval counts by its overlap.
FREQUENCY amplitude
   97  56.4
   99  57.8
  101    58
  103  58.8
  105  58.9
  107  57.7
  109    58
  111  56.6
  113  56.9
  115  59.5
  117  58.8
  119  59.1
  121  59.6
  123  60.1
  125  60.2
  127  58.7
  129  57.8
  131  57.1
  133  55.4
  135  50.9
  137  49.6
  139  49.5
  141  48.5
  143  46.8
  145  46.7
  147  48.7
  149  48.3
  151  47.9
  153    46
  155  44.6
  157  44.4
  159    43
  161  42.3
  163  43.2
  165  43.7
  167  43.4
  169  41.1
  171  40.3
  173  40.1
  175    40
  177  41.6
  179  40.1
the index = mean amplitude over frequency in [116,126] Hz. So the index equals 59.6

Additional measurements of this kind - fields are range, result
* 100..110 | 58.3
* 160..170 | 42.7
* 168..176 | 40.4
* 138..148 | 48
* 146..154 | 47.7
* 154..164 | 43.5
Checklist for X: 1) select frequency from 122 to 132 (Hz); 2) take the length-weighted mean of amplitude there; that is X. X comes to 58.8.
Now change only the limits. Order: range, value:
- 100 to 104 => 58.4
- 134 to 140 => 50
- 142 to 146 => 46.8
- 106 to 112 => 57.4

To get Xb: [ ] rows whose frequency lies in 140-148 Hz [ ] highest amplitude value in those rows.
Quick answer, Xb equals 48.7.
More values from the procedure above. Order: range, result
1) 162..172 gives 43.7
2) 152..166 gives 46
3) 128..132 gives 57.8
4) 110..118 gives 59.5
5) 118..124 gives 60.1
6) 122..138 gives 60.2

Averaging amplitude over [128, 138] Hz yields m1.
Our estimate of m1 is 54.2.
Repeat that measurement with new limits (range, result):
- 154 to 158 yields 44.5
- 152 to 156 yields 45.3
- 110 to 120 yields 58.2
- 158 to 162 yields 42.6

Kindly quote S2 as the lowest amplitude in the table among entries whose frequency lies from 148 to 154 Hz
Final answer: 46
